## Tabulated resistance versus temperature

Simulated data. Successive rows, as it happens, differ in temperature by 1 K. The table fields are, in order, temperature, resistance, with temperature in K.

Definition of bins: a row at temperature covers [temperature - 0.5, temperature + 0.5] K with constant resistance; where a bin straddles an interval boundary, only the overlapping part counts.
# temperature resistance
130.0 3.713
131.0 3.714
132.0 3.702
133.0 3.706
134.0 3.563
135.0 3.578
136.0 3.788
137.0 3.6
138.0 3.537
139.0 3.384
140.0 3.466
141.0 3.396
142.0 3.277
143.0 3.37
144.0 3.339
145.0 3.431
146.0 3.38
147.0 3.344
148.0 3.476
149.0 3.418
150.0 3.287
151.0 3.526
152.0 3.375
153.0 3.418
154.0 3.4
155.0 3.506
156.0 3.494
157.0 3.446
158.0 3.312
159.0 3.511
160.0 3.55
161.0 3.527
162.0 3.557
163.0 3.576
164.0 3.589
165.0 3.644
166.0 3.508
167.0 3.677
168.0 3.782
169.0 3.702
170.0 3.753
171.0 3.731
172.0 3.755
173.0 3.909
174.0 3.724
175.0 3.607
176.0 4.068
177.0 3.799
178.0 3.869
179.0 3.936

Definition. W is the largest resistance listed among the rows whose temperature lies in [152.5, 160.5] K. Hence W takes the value 3.55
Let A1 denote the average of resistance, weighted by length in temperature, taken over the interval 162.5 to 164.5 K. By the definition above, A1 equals 3.58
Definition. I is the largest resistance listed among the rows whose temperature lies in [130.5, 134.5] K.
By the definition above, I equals 3.714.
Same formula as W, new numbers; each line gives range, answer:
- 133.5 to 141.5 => 3.788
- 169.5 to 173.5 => 3.909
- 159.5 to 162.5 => 3.557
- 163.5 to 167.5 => 3.677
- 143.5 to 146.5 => 3.431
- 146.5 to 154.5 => 3.526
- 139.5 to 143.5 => 3.466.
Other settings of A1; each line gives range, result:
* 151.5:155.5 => 3.42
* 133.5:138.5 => 3.61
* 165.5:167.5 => 3.59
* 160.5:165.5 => 3.58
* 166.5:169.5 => 3.72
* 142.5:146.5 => 3.38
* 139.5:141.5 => 3.43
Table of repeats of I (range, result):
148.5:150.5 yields 3.418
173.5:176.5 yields 4.068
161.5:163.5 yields 3.576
